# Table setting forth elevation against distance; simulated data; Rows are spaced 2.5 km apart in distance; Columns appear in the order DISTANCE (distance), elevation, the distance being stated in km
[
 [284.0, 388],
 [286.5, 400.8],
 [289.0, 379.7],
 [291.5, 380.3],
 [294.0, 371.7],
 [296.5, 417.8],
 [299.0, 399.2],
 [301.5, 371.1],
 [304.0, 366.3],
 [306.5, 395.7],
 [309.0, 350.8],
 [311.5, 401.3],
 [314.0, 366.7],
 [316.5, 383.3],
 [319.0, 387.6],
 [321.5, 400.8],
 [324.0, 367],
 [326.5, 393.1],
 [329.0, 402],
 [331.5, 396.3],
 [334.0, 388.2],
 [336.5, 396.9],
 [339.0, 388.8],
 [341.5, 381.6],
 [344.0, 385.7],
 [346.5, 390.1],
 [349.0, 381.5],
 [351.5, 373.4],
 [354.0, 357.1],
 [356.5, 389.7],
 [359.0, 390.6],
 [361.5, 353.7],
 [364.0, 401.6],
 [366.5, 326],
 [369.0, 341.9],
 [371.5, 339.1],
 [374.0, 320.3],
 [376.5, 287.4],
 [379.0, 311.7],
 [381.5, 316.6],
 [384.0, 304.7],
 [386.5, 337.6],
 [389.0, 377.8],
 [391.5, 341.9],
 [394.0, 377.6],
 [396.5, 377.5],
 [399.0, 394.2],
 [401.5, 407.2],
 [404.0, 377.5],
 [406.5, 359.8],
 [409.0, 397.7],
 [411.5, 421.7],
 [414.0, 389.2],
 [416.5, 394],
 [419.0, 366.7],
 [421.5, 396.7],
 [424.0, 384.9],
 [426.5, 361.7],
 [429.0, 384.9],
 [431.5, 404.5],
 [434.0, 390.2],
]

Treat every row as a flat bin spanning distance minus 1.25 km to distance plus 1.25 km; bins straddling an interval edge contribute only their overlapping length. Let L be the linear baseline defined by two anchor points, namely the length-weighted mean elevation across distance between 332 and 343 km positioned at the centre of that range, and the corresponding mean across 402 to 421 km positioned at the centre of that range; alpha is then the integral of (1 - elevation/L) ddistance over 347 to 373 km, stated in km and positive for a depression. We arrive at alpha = 1.5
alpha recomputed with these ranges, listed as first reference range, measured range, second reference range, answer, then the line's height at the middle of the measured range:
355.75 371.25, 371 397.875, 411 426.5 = 2.7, 374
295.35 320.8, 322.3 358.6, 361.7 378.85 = -2.7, 359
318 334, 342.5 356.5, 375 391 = -0.6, 363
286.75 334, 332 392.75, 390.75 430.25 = 4.2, 385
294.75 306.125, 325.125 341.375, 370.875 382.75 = -1.7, 356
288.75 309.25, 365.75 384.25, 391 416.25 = 3.2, 385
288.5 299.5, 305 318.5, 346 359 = 0.2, 386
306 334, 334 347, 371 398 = -0.7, 370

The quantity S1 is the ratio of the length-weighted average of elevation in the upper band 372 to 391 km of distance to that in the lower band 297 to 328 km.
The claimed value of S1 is 0.85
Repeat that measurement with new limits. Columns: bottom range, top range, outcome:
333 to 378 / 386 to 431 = 1.04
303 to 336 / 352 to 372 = 0.94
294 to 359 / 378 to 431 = 0.96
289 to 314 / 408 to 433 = 1.02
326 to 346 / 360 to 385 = 0.85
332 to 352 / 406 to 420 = 1.01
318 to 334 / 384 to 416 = 0.97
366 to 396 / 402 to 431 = 1.16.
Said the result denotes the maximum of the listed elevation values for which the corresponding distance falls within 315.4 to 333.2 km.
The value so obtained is 402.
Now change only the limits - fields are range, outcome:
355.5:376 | 401.6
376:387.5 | 337.6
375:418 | 421.7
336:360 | 396.9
